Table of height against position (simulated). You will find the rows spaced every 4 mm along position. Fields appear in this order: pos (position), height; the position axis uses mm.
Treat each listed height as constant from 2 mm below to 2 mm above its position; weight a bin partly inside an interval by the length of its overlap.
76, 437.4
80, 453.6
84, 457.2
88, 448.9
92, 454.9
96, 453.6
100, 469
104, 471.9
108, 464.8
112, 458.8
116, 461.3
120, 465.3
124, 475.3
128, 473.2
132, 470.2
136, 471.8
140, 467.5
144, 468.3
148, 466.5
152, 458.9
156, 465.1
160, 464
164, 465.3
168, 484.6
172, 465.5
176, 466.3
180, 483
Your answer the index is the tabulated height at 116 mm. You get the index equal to 461.3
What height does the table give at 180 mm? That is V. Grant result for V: 483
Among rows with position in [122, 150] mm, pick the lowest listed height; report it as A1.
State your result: 466.5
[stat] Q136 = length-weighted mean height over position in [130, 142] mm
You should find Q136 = 470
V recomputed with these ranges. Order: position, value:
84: 457.2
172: 465.5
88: 448.9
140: 467.5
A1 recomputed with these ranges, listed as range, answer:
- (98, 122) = 458.8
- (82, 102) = 448.9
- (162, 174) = 465.3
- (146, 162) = 458.9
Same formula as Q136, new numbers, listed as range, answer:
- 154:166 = 465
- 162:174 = 472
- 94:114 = 464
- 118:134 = 471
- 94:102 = 461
